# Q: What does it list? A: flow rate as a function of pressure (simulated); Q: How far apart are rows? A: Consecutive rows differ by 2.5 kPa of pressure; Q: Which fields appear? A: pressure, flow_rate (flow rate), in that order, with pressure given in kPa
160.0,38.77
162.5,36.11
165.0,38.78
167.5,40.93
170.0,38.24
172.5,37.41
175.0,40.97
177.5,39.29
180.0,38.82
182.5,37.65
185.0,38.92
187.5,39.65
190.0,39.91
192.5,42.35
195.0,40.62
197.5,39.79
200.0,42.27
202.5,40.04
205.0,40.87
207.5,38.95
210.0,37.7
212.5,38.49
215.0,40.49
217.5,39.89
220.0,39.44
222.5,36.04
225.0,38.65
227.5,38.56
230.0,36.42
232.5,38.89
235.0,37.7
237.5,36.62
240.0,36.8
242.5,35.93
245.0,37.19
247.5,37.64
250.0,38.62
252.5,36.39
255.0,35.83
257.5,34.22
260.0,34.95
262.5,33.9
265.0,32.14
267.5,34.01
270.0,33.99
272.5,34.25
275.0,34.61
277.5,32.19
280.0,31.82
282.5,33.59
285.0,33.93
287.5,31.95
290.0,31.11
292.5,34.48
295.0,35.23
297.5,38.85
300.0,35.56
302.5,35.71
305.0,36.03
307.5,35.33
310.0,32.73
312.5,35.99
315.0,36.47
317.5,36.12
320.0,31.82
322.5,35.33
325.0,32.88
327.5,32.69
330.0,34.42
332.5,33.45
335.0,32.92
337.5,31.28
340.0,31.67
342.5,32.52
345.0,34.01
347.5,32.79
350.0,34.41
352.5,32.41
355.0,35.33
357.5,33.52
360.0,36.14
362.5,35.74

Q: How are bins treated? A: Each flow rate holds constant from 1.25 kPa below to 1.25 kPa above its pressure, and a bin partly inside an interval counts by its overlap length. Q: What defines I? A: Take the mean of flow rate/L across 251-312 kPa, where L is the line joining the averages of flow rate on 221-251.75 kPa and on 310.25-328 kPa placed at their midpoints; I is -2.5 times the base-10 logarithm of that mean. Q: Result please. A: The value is 0.045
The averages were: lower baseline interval 37.4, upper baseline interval 34.4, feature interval 34.3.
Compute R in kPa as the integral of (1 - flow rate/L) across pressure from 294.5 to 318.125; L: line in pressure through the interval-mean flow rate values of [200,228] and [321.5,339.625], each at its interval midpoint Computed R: -0.95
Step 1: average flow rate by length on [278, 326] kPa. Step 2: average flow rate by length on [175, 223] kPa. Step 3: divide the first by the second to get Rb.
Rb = 0.87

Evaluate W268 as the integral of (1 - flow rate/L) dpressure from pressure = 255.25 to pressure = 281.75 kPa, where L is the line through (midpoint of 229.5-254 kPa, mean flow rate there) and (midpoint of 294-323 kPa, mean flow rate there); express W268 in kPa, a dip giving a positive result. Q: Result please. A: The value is 2.05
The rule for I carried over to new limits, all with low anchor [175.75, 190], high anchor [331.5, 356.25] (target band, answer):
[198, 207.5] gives -0.066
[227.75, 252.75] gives -0.012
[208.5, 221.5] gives -0.037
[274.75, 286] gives 0.074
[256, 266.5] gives 0.071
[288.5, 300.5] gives -0.002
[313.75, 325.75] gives -0.020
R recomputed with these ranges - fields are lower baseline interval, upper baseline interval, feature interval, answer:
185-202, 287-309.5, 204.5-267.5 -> 1.9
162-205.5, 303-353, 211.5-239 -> -0.2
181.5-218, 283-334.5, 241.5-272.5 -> 1.4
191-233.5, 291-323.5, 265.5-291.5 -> 2.4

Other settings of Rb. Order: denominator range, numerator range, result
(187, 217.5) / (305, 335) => 0.86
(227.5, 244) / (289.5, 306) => 0.95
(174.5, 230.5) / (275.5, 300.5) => 0.86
